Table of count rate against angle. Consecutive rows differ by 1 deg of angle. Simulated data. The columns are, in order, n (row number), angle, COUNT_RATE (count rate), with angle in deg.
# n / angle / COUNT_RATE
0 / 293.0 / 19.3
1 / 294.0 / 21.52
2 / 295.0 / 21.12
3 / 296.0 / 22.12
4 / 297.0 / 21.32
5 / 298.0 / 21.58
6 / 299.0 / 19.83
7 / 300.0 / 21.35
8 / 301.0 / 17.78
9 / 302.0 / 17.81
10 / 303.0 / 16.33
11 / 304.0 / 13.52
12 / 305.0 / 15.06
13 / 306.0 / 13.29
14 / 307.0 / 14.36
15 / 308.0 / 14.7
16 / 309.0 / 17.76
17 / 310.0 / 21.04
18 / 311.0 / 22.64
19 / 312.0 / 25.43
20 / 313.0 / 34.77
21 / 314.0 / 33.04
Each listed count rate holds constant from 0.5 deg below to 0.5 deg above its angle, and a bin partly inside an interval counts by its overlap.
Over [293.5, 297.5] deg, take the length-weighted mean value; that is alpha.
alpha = 21.5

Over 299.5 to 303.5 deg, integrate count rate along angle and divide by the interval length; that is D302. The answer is 18.3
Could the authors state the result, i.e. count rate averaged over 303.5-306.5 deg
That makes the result 14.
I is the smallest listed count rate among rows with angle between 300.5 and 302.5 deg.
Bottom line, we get 17.78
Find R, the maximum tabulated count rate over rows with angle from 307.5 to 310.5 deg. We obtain 21.04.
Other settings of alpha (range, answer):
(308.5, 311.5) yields 20.5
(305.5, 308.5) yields 14.1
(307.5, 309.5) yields 16.2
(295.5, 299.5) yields 21.2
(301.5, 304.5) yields 15.9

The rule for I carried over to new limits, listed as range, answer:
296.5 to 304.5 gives 13.52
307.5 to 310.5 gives 14.7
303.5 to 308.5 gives 13.29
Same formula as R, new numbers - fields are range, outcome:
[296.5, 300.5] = 21.58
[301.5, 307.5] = 17.81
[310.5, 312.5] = 25.43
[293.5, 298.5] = 22.12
